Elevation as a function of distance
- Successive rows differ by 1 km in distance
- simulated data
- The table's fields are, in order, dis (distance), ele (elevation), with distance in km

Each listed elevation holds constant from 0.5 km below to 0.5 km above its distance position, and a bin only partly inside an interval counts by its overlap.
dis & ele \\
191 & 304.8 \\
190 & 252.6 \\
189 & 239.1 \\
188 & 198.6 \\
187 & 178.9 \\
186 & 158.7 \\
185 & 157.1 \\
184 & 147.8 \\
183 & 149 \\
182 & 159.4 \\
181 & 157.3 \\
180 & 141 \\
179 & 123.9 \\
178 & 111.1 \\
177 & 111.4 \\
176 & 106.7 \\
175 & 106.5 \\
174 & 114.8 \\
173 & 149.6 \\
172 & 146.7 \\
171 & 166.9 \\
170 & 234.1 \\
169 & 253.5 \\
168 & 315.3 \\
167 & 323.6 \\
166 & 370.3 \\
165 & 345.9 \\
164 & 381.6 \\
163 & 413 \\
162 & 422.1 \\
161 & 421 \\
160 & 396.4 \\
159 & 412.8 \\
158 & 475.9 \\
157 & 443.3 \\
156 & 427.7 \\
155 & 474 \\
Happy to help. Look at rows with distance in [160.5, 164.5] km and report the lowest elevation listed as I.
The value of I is 381.6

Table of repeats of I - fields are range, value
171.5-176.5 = 106.5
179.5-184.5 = 141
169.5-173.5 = 146.7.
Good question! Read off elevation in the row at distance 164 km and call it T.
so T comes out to 381.6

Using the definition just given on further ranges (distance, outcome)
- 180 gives 141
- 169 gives 253.5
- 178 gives 111.1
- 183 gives 149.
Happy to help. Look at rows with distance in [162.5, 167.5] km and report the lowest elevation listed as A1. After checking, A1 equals 323.6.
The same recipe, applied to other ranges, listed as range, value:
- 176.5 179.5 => 111.1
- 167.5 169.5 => 253.5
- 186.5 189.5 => 178.9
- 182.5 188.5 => 147.8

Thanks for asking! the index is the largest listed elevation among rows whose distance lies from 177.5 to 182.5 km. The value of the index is 159.4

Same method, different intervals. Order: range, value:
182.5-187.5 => 178.9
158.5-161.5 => 421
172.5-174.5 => 149.6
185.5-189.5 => 239.1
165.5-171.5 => 370.3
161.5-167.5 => 422.1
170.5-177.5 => 166.9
